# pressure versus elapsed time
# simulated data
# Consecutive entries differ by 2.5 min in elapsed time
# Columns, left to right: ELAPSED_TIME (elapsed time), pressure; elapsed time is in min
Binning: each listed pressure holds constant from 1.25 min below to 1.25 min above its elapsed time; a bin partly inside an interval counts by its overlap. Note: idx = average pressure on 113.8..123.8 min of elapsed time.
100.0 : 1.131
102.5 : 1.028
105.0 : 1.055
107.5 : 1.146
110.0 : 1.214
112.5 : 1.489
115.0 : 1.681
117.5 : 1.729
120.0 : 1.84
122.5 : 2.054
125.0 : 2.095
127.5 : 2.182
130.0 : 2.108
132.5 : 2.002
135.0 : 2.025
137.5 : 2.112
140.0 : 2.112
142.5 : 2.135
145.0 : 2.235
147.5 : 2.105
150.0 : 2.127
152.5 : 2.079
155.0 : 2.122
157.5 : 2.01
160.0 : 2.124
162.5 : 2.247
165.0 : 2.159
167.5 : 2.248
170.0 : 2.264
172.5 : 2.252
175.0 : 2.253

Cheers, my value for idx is 1.83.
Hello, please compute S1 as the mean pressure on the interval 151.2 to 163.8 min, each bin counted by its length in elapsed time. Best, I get 2.12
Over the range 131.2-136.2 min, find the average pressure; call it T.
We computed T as 2.01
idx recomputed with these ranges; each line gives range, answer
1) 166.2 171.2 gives 2.25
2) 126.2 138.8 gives 2.09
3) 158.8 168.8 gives 2.2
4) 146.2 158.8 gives 2.09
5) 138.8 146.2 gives 2.16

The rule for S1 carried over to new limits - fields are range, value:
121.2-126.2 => 2.07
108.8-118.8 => 1.53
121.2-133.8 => 2.09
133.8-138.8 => 2.07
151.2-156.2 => 2.1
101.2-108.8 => 1.08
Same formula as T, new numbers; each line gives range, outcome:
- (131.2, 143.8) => 2.08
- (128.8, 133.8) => 2.05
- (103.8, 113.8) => 1.23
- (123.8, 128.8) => 2.14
